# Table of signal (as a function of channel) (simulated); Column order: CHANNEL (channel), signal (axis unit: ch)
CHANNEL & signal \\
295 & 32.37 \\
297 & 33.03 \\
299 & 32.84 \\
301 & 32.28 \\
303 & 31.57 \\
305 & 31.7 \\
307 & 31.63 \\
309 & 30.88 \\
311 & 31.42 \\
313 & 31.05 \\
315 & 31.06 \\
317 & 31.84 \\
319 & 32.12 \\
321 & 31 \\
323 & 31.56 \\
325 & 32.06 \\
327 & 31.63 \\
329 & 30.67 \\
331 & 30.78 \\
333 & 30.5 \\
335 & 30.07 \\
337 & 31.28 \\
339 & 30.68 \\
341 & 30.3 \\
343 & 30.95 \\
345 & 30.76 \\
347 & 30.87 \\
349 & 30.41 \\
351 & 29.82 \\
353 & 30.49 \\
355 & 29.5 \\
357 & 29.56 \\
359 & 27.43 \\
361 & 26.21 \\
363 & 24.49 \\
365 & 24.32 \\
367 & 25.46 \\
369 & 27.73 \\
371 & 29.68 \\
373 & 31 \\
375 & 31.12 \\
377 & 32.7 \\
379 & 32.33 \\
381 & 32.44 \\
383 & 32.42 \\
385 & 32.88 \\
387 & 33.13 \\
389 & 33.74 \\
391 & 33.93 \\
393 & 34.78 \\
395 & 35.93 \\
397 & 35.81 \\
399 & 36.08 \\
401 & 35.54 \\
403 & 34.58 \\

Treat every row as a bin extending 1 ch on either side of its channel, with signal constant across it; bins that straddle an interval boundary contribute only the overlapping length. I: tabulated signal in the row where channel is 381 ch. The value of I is 32.44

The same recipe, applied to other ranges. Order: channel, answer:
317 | 31.84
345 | 30.76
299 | 32.84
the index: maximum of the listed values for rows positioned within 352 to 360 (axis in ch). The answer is 30.49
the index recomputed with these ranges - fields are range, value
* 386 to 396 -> 35.93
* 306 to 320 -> 32.12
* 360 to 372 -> 29.68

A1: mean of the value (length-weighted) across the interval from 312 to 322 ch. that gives 31.4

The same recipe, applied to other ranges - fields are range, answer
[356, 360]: 28.5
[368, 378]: 30.4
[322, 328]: 31.8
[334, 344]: 30.7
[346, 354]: 30.4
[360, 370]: 25.6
